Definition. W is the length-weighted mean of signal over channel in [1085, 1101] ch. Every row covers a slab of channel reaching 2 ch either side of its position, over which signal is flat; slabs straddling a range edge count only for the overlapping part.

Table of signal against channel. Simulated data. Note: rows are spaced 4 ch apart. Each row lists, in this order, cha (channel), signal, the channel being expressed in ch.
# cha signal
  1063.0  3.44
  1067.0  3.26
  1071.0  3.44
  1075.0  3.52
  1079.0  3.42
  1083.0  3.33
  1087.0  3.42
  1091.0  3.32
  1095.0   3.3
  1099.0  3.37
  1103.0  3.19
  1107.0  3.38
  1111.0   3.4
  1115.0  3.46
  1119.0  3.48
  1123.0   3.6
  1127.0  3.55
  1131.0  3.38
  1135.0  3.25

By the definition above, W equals 3.35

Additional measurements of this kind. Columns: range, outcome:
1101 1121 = 3.38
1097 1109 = 3.31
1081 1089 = 3.38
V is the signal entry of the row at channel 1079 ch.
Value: 3.42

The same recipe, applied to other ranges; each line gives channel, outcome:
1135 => 3.25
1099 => 3.37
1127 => 3.55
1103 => 3.19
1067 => 3.26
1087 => 3.42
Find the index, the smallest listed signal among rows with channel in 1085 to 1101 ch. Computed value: 3.3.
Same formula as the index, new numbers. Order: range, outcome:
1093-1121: 3.19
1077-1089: 3.33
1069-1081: 3.42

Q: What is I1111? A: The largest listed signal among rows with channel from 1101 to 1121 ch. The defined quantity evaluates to 3.48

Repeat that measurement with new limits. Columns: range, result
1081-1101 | 3.42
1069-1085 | 3.52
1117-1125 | 3.6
